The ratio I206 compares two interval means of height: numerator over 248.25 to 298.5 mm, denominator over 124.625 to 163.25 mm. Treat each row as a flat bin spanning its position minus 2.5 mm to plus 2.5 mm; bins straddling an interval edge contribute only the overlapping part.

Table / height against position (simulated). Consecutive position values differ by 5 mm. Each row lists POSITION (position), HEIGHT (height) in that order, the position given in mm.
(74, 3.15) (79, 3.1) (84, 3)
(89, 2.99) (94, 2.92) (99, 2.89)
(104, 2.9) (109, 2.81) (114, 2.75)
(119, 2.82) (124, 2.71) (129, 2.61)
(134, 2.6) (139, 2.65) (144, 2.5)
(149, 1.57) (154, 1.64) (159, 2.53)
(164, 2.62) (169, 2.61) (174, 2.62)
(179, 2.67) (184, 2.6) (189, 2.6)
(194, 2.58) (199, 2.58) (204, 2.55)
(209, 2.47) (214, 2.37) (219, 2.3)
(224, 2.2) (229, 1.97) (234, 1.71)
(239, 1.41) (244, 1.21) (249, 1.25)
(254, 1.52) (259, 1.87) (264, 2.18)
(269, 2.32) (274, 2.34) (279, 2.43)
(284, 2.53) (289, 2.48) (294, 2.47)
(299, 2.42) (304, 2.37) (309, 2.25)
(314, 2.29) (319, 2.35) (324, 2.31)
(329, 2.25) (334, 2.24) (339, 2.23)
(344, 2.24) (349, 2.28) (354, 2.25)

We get 0.93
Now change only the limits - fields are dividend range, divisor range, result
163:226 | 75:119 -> 0.86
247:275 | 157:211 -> 0.74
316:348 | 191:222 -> 0.92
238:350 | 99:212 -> 0.84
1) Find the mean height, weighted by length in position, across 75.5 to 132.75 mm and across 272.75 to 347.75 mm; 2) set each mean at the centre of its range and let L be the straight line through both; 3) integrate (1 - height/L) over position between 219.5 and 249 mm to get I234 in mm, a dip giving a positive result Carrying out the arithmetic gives 9.7 mm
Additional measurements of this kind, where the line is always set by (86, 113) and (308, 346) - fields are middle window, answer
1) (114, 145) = 1.7 mm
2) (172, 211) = 0.9 mm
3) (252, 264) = 3.2 mm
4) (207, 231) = 2.8 mm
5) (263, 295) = 0.0 mm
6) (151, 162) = 2.6 mm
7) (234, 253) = 8.6 mm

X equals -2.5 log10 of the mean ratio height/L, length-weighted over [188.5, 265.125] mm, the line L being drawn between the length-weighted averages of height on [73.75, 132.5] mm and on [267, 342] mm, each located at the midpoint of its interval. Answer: 0.252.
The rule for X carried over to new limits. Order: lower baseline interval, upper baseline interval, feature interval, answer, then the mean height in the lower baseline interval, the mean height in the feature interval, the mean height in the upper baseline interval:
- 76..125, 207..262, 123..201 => -0.04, 2.9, 2.48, 1.84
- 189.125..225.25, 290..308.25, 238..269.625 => 0.42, 2.45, 1.65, 2.41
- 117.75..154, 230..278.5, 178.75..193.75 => -0.21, 2.42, 2.61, 1.79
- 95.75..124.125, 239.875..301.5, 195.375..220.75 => -0.05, 2.82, 2.46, 2.07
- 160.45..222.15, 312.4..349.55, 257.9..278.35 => 0.08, 2.54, 2.22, 2.27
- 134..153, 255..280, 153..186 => -0.13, 2.24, 2.51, 2.17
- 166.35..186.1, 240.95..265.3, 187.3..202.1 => -0.09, 2.63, 2.58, 1.57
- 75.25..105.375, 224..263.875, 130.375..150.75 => 0.08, 2.98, 2.37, 1.64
